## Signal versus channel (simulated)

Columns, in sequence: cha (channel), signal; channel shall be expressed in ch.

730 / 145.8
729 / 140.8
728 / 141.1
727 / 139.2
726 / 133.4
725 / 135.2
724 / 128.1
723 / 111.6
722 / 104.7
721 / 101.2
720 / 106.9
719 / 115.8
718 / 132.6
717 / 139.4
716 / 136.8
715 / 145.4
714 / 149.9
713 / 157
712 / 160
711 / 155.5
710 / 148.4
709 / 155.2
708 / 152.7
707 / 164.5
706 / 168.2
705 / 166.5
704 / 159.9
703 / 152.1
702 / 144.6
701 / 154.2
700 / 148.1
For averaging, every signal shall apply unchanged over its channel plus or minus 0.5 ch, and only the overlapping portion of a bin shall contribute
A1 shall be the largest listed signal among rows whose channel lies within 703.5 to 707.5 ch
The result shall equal 168.2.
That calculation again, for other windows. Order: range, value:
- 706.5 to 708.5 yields 164.5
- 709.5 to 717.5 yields 160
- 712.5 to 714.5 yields 157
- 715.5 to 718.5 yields 139.4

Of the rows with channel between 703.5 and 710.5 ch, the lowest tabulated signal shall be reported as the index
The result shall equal 148.4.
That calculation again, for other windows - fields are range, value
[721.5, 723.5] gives 104.7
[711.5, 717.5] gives 136.8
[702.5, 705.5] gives 152.1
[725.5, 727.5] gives 133.4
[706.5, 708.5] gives 152.7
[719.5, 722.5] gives 101.2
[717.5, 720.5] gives 106.9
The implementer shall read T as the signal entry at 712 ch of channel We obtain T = 160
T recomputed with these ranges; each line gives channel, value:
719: 115.8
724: 128.1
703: 152.1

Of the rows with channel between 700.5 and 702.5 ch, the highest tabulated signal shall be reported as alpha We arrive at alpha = 154.2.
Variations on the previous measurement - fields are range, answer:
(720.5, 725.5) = 135.2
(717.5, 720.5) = 132.6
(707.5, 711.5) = 155.5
